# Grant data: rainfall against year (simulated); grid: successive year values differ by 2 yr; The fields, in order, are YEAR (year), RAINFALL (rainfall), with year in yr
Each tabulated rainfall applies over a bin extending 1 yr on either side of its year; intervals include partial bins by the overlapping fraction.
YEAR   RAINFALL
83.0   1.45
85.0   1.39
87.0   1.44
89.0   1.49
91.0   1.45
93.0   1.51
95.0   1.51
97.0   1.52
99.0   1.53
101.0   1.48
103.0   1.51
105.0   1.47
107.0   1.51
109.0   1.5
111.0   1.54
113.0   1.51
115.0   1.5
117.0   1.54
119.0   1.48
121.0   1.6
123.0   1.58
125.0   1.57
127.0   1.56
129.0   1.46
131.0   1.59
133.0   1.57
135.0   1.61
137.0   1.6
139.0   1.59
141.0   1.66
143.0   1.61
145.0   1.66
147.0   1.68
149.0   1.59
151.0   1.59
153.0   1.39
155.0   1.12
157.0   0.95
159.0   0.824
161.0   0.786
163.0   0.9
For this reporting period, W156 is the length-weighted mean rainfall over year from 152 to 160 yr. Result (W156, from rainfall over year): 1.07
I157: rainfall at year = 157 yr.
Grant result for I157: 0.95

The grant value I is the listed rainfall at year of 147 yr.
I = 1.68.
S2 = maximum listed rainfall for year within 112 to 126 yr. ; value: 1.6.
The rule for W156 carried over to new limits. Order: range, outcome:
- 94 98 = 1.52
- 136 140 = 1.6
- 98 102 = 1.5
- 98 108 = 1.5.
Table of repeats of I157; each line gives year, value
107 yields 1.51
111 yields 1.54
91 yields 1.45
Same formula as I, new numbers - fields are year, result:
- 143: 1.61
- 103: 1.51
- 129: 1.46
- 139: 1.59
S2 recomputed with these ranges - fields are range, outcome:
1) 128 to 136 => 1.61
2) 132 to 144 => 1.66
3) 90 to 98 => 1.52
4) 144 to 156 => 1.68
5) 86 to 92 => 1.49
